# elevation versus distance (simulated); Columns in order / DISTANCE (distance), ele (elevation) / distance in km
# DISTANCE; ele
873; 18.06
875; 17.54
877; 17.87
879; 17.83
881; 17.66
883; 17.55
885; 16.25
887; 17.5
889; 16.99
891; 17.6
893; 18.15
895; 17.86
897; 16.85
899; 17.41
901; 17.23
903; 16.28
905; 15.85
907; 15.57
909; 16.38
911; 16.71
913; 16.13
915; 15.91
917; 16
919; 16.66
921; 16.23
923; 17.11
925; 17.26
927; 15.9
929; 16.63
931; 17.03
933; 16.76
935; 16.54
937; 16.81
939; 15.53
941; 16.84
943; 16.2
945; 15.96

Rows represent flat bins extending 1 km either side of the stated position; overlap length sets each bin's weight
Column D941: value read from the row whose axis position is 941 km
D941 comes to 16.84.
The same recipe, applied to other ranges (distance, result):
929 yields 16.63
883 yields 17.55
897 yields 16.85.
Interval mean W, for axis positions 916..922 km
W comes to 16.3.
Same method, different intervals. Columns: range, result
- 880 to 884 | 17.6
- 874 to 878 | 17.7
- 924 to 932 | 16.7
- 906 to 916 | 16.1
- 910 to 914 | 16.4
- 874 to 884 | 17.7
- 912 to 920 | 16.2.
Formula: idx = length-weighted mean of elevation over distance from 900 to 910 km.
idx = 16.3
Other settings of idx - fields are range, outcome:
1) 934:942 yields 16.4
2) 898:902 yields 17.3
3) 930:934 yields 16.9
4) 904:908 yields 15.7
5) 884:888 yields 16.9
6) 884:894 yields 17.3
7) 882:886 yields 16.9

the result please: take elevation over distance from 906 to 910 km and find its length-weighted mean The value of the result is 16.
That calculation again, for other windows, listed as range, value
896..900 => 17.1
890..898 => 17.6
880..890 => 17.2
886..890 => 17.2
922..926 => 17.2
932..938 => 16.7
